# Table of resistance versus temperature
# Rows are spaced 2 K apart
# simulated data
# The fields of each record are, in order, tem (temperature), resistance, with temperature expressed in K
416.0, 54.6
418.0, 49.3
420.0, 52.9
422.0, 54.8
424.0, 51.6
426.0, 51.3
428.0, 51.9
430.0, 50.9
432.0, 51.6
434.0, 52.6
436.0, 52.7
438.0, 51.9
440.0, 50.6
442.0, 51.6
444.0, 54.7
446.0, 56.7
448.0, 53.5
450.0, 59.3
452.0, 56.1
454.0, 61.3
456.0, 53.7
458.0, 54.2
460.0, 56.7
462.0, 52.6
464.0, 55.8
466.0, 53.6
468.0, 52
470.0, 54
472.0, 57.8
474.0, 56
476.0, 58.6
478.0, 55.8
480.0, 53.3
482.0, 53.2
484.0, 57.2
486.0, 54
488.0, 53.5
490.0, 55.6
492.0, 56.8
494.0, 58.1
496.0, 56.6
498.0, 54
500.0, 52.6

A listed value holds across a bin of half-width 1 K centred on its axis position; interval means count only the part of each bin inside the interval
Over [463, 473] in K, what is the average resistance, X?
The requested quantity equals 54.6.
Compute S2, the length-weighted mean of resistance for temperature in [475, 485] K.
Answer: 55.6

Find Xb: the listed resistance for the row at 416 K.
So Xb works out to 54.6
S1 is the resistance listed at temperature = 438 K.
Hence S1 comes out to 51.9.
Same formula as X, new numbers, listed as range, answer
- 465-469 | 52.8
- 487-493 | 55.3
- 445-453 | 56.4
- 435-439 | 52.3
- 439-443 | 51.1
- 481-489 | 54.5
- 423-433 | 51.5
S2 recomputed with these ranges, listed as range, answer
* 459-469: 54.1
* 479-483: 53.2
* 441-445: 53.2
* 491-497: 57.2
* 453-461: 56.5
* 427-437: 51.9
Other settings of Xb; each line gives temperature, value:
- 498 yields 54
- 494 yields 58.1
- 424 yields 51.6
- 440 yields 50.6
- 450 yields 59.3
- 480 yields 53.3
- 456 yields 53.7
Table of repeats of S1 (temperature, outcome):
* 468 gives 52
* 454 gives 61.3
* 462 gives 52.6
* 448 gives 53.5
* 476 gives 58.6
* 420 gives 52.9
